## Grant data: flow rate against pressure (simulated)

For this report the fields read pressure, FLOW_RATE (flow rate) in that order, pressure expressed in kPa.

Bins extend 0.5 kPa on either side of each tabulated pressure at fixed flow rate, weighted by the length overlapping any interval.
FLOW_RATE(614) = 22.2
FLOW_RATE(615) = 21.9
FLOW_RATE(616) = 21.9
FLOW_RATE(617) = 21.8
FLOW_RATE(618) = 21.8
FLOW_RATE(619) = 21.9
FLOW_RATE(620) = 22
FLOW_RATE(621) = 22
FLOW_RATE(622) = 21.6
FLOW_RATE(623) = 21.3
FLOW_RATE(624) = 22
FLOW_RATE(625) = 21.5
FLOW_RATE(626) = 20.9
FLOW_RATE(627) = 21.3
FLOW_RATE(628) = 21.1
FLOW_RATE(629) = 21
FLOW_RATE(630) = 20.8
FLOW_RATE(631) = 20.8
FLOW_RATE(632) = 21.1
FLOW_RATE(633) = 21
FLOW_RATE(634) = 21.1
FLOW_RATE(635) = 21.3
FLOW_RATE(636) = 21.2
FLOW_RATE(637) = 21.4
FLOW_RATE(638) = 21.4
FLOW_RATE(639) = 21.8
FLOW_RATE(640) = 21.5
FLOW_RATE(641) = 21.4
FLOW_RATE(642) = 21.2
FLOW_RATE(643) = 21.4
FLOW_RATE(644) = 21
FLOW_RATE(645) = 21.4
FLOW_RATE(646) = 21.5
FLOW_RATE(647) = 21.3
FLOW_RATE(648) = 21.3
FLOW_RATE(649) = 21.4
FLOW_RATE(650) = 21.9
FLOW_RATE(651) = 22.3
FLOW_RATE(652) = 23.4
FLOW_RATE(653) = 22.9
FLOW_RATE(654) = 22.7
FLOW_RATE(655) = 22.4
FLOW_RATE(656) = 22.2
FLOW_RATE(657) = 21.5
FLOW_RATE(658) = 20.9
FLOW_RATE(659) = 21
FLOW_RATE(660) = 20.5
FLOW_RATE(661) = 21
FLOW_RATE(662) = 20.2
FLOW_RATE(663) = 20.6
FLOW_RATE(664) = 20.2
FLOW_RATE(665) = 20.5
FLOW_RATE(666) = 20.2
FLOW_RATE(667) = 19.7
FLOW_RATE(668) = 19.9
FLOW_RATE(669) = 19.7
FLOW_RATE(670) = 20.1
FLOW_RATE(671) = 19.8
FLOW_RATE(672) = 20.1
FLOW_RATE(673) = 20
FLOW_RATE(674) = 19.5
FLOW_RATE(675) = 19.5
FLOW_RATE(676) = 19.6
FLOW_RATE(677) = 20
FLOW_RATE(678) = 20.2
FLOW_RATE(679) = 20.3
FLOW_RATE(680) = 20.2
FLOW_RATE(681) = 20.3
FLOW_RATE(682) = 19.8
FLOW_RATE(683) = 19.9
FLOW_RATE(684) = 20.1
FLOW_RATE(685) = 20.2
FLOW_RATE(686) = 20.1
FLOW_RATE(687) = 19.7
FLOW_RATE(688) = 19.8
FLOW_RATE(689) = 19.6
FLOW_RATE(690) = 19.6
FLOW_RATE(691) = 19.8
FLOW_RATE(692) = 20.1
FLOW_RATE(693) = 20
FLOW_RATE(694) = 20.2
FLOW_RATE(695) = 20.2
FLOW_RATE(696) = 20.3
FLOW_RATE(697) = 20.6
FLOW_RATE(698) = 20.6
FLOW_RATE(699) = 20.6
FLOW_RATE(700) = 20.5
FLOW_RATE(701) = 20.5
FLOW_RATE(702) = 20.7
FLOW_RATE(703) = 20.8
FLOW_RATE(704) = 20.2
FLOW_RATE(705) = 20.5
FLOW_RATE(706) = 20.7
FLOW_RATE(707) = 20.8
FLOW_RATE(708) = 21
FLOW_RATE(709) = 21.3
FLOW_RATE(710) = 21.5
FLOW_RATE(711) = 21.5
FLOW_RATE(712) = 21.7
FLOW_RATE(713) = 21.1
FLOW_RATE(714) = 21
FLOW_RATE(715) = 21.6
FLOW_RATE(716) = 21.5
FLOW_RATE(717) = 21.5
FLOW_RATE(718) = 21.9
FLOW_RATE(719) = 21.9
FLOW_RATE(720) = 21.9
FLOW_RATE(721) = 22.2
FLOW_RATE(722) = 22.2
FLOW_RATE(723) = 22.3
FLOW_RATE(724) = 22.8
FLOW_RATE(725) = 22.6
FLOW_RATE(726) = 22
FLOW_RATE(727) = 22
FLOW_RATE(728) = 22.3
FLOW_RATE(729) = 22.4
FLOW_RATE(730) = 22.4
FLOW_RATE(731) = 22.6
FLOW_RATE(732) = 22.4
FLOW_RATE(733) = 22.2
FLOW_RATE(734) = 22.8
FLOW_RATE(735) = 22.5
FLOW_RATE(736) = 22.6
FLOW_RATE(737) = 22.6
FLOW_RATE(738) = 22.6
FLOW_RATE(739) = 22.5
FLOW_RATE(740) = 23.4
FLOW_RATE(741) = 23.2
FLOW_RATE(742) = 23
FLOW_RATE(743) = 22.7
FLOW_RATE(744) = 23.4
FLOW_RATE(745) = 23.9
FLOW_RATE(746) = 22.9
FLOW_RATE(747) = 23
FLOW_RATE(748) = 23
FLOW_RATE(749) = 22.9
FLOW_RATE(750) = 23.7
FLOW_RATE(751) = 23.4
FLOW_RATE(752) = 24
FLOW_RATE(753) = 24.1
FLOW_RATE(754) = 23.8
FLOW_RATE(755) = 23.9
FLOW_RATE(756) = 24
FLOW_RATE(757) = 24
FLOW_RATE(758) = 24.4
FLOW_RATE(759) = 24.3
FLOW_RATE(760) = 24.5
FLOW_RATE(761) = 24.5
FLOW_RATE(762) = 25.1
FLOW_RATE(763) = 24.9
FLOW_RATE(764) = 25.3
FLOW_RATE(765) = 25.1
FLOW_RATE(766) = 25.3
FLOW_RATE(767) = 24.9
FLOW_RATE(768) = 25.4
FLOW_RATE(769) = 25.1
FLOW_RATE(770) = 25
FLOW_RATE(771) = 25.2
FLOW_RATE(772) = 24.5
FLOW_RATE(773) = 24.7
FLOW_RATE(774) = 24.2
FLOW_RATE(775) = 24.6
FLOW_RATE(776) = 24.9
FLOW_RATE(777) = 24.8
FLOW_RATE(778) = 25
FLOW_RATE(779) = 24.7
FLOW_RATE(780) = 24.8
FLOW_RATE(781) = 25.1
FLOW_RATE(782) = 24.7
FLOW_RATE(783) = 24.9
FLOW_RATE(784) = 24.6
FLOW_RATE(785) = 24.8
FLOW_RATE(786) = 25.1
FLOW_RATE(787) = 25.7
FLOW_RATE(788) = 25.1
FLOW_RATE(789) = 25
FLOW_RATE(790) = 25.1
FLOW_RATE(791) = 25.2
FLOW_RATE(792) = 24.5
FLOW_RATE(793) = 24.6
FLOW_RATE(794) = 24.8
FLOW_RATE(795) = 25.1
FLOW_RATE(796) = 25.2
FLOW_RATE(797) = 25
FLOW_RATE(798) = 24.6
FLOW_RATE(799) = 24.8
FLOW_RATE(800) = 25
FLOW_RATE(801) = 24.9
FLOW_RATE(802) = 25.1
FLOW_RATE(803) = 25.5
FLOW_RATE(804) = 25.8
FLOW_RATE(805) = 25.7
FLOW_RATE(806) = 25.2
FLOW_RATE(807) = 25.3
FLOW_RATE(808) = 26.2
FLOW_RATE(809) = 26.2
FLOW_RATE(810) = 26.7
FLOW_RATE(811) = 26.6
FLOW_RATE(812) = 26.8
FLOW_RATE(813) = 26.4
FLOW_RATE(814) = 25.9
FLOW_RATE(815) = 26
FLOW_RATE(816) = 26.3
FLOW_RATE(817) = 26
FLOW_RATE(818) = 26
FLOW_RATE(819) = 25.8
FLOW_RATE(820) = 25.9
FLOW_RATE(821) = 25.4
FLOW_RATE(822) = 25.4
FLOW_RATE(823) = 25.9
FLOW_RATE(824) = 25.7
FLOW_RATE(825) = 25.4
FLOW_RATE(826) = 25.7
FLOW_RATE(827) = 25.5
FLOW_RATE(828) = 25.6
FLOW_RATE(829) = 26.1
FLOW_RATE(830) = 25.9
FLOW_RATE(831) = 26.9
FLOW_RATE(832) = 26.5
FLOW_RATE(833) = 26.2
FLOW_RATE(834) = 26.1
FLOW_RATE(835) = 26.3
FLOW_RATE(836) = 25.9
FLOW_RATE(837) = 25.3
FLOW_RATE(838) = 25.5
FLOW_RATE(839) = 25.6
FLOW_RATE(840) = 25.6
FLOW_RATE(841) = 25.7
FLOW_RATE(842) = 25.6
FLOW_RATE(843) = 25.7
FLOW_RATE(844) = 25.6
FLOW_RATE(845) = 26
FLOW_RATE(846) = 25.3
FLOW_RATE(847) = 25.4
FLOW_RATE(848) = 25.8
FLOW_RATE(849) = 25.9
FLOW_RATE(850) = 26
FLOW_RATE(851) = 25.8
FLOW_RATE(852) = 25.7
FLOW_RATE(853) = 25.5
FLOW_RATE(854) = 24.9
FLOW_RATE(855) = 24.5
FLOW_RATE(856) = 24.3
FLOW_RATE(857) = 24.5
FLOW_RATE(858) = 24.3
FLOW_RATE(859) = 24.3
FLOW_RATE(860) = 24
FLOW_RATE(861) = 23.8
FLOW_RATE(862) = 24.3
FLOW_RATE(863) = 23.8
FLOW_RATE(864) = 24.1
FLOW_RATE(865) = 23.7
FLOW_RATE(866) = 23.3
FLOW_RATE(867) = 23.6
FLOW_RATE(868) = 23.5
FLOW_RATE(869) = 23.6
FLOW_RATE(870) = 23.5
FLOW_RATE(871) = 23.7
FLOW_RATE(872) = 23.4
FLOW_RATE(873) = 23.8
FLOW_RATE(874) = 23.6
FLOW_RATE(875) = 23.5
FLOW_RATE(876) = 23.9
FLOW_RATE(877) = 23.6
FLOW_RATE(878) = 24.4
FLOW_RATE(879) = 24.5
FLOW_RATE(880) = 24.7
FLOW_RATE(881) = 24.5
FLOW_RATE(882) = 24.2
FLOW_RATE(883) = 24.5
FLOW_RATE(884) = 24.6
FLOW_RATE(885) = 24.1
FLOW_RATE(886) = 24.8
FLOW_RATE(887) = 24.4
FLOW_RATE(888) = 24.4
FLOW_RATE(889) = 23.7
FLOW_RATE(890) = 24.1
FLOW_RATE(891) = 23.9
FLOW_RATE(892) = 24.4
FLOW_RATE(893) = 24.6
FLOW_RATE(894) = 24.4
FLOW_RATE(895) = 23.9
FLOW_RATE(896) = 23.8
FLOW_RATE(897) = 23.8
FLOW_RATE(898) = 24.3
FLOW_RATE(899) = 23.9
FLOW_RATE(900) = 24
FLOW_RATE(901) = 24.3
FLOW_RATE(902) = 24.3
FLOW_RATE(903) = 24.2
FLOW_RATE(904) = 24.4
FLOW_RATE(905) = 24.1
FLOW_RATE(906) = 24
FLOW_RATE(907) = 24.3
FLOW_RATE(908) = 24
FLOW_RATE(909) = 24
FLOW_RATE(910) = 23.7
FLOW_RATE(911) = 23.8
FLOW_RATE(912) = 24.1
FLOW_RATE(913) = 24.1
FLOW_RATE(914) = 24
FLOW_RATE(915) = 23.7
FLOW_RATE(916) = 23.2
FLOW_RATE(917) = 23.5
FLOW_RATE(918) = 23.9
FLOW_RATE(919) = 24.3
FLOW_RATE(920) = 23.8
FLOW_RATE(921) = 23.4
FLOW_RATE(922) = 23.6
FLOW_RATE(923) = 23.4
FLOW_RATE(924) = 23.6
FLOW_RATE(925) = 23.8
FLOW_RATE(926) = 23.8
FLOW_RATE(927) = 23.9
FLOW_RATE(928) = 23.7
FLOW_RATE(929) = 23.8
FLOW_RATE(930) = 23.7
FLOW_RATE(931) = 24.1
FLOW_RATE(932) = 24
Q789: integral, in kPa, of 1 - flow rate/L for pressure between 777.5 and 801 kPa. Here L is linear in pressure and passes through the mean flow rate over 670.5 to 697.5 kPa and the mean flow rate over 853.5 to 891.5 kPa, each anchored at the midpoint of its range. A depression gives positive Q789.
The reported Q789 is -2.8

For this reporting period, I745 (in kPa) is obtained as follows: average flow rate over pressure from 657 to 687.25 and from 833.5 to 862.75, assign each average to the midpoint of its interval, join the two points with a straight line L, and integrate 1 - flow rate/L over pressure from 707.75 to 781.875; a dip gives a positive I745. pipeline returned -3.4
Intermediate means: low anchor 20.2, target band 23.3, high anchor 25.3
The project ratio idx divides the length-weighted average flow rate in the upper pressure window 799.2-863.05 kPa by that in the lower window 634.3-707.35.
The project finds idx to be 1.24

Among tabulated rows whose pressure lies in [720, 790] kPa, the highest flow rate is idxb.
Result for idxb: 25.7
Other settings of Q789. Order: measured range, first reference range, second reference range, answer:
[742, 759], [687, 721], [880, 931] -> -1.6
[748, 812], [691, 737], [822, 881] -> -4.9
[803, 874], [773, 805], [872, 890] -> -2.2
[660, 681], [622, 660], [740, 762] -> 1.9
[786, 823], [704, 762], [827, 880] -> -2.4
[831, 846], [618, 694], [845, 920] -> -1.4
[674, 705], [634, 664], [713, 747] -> 2.6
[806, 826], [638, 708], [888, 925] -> -2.9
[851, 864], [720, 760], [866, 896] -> -0.4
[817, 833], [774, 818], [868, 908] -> -0.6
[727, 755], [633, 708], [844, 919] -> -1.4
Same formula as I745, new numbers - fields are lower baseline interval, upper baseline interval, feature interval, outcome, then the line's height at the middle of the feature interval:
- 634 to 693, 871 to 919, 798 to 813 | -1.9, 22.8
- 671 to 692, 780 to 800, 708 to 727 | -0.2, 21.6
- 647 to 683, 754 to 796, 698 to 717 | 1.1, 22.3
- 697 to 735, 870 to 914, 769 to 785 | -1.7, 22.5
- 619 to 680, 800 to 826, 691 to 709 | 1.6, 22.5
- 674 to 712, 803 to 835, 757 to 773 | -0.9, 23.5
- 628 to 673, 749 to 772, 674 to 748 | 5.4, 23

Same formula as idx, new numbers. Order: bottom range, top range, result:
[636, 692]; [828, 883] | 1.20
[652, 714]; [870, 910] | 1.18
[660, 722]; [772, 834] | 1.24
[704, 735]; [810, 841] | 1.19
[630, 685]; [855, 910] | 1.15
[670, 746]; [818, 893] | 1.17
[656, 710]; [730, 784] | 1.18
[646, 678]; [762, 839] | 1.22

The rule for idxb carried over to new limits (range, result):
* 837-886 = 26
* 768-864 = 26.9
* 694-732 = 22.8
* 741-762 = 25.1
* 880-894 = 24.8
